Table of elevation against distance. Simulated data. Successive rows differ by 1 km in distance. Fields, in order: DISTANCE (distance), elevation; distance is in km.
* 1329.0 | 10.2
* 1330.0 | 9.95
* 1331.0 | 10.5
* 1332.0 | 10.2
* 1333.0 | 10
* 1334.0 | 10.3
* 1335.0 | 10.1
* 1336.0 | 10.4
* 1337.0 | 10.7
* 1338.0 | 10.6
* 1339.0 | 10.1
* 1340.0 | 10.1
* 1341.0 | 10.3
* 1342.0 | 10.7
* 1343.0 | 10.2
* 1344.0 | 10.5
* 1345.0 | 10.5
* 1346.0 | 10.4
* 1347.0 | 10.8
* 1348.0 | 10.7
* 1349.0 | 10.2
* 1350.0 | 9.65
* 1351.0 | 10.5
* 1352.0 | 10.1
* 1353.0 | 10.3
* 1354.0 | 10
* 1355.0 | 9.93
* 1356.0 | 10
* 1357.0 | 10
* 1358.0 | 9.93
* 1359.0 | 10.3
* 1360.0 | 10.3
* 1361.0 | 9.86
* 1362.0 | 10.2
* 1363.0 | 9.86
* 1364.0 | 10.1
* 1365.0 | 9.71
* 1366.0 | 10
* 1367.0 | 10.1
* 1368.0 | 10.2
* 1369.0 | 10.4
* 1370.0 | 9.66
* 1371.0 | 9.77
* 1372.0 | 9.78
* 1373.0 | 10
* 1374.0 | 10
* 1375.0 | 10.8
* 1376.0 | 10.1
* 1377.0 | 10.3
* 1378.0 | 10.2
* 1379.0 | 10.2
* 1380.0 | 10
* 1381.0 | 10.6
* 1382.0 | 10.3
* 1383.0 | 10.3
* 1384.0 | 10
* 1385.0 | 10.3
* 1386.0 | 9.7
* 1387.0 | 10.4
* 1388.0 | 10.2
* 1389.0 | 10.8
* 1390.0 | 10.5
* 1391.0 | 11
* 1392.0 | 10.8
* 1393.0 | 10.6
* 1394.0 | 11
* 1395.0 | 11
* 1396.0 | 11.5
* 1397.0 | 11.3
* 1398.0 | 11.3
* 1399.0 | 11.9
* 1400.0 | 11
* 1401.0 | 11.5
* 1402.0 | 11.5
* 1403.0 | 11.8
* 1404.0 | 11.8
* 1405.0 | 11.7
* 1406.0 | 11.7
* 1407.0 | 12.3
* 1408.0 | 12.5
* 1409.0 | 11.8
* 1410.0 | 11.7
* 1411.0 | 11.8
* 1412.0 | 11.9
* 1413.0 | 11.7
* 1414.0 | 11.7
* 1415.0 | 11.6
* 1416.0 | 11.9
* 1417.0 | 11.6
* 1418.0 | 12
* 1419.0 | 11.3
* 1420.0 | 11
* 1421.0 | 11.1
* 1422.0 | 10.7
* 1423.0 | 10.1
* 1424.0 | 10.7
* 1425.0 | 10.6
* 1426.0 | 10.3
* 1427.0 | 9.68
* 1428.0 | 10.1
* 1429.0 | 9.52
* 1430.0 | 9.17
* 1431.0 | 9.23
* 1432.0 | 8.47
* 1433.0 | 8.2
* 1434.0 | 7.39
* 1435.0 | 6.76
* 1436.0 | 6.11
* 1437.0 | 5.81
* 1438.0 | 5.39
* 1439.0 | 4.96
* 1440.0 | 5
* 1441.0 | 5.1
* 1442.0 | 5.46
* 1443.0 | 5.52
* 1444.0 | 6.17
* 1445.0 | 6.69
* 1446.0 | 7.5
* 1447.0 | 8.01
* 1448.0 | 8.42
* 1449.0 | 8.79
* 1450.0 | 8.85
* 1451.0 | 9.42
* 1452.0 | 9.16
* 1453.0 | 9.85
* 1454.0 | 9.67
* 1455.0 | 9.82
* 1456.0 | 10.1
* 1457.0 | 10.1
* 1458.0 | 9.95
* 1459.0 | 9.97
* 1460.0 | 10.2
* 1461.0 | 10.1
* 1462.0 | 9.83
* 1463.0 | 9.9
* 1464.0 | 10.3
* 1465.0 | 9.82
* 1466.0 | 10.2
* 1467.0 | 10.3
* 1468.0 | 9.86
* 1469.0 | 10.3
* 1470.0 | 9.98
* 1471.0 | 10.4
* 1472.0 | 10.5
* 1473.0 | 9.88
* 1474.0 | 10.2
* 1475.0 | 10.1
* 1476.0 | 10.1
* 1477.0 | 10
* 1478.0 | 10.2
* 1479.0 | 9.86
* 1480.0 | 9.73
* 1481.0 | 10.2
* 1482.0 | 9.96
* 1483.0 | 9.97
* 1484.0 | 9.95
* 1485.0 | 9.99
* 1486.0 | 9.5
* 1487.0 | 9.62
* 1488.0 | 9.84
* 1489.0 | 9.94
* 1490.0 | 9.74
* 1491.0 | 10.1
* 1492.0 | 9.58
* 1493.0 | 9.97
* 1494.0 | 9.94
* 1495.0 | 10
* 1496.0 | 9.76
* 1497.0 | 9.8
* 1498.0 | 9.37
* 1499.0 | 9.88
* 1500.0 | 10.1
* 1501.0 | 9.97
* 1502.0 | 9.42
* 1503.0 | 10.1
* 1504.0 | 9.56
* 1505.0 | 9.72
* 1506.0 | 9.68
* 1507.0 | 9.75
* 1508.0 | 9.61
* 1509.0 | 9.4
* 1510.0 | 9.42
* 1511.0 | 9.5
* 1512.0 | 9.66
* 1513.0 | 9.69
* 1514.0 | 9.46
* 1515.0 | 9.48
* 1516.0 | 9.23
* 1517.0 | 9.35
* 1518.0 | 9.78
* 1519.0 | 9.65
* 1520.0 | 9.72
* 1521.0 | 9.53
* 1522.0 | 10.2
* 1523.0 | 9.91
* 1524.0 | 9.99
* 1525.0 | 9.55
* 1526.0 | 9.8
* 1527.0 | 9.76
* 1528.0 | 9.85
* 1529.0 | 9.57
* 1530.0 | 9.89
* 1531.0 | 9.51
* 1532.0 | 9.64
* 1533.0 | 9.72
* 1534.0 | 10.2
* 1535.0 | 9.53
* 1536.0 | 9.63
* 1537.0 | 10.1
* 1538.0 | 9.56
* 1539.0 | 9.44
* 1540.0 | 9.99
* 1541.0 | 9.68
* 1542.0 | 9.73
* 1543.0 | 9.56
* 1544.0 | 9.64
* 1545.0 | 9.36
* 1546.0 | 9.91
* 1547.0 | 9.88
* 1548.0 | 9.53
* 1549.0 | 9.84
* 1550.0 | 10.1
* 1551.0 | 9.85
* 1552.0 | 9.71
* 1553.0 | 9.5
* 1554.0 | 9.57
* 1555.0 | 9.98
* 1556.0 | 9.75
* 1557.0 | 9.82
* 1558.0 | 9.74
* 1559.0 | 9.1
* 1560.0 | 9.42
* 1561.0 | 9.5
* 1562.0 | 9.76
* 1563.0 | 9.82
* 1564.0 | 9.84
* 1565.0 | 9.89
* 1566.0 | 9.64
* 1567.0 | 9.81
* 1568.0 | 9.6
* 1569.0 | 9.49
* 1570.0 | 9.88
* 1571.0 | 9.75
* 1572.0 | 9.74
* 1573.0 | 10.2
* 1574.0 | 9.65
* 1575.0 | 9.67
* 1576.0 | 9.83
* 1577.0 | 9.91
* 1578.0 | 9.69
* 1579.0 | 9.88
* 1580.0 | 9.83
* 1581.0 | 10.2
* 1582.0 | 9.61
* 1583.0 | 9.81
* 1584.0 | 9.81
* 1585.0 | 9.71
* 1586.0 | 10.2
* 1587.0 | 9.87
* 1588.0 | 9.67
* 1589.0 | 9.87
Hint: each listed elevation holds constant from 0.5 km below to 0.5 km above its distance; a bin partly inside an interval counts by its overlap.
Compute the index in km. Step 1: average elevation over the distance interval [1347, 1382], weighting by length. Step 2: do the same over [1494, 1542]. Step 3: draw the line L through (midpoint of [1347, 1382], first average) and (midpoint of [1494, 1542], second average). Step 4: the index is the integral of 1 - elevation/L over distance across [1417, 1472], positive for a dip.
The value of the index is 5.1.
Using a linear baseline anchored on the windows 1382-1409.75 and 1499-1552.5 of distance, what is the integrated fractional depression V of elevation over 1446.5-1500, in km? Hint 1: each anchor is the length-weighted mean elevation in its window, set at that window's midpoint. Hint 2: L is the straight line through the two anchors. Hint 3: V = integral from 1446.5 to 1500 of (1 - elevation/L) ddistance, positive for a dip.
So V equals 2.3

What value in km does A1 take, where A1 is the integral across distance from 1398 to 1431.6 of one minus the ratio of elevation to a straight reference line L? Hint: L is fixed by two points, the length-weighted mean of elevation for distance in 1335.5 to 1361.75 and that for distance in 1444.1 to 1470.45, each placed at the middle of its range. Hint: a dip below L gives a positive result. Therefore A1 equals -4.8 km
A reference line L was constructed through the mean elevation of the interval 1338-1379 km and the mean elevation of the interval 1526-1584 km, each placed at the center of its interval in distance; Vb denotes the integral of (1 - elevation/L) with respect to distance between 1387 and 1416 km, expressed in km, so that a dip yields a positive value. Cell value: -3.9 km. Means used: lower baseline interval 10.2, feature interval 11.4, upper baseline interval 9.74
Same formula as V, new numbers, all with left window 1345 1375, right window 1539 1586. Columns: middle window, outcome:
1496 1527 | 0.50 km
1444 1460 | 1.47 km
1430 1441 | 3.54 km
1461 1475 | -0.28 km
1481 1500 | 0.06 km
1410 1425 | -2.01 km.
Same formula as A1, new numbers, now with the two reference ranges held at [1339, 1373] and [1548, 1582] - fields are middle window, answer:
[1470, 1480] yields -0.19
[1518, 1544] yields 0.18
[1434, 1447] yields 5.17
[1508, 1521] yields 0.42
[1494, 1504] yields 0.06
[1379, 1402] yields -1.48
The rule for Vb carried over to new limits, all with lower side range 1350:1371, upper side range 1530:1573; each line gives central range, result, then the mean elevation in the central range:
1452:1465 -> -0.1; 9.94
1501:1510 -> 0.1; 9.66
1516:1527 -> 0.0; 9.72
